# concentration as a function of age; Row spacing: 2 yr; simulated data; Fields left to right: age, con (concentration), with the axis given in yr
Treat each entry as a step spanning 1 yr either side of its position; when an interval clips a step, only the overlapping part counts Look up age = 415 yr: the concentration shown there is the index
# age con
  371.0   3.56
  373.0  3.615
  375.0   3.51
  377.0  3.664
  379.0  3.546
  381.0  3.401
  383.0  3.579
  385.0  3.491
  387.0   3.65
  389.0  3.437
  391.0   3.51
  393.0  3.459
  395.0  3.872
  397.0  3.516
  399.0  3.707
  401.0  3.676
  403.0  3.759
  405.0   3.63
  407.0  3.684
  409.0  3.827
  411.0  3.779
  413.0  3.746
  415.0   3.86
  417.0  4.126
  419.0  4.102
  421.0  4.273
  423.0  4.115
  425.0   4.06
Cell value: 3.86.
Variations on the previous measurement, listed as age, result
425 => 4.06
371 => 3.56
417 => 4.126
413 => 3.746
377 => 3.664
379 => 3.546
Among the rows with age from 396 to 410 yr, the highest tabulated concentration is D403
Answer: 3.827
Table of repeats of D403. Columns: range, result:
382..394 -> 3.65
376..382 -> 3.664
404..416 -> 3.86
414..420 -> 4.126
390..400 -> 3.872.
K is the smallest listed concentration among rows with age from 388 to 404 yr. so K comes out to 3.437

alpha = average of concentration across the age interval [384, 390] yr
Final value 3.53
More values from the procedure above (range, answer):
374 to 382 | 3.53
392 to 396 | 3.67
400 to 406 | 3.69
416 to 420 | 4.11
